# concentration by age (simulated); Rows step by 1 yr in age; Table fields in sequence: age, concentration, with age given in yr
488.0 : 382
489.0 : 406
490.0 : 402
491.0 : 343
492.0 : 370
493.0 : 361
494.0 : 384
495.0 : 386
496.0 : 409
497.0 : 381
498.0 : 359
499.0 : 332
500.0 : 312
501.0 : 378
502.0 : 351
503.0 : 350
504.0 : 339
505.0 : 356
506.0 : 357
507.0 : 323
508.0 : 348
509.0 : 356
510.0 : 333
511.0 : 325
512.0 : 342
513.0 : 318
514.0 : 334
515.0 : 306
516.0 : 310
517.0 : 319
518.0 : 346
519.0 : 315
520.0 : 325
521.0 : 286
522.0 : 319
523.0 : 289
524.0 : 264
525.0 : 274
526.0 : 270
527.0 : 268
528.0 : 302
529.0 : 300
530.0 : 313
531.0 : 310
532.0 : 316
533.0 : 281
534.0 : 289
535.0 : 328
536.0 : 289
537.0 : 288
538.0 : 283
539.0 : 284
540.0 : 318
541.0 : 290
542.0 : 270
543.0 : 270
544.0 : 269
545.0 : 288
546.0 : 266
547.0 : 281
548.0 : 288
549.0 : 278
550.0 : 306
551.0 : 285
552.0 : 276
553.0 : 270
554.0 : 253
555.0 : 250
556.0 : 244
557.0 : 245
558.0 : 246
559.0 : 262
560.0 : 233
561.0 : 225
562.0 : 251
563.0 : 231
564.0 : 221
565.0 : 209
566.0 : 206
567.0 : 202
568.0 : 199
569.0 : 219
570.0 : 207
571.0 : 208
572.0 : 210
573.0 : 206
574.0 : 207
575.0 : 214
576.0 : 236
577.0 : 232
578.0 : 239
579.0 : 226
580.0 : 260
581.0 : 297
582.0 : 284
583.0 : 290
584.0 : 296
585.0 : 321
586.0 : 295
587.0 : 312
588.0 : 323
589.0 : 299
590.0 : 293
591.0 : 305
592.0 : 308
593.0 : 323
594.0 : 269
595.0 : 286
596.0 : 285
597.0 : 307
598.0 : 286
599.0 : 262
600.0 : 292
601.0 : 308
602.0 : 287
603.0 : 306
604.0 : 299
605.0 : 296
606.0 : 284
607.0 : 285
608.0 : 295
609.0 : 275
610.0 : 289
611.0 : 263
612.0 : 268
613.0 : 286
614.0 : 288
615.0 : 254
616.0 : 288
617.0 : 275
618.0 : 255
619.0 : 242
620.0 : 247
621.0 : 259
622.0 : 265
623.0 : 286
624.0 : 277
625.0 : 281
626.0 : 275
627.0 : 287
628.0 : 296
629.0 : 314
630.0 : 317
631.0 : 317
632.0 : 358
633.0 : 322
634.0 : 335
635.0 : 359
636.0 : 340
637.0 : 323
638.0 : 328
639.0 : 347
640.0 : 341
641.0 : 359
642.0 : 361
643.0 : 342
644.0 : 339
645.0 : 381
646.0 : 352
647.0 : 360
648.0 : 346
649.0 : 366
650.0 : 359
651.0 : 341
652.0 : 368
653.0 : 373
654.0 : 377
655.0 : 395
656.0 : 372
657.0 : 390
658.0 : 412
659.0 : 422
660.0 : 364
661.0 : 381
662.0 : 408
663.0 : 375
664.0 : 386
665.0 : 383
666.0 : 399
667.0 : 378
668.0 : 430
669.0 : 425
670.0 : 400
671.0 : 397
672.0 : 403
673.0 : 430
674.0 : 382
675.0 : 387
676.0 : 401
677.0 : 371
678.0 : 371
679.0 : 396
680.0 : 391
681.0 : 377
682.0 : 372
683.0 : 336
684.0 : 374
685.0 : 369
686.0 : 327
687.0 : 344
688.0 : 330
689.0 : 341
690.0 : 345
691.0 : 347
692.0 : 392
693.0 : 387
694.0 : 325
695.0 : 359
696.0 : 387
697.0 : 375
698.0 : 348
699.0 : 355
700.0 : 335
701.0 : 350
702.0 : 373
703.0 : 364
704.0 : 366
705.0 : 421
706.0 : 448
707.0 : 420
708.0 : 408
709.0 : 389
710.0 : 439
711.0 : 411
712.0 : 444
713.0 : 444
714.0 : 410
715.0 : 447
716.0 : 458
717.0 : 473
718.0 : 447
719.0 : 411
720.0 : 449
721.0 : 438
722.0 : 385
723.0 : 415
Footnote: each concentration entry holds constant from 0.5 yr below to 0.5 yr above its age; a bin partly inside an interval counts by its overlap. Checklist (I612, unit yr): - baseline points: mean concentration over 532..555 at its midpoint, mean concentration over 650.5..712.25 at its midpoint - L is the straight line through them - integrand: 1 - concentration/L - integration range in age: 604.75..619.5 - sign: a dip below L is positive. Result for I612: 2.5 yr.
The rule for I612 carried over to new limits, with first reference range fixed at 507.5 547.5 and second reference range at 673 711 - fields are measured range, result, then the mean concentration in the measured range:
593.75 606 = 1.6 yr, 290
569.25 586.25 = 4.0 yr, 248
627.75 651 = 0.6 yr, 342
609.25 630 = 4.0 yr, 276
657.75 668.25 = -0.9 yr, 393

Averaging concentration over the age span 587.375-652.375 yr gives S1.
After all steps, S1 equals 306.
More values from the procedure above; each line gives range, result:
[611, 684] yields 347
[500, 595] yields 283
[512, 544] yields 299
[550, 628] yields 266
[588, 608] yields 294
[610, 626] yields 270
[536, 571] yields 256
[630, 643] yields 340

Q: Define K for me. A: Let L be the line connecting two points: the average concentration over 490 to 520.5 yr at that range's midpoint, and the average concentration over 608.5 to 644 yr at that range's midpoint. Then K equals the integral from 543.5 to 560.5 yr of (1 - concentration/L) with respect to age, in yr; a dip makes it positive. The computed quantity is 3.2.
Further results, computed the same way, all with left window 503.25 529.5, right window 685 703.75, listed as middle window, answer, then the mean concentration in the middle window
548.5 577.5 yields 8.1 yr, 236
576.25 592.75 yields 2.3 yr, 286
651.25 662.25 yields -1.2 yr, 386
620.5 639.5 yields 1.8 yr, 310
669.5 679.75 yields -1.3 yr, 394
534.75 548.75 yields 1.6 yr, 286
